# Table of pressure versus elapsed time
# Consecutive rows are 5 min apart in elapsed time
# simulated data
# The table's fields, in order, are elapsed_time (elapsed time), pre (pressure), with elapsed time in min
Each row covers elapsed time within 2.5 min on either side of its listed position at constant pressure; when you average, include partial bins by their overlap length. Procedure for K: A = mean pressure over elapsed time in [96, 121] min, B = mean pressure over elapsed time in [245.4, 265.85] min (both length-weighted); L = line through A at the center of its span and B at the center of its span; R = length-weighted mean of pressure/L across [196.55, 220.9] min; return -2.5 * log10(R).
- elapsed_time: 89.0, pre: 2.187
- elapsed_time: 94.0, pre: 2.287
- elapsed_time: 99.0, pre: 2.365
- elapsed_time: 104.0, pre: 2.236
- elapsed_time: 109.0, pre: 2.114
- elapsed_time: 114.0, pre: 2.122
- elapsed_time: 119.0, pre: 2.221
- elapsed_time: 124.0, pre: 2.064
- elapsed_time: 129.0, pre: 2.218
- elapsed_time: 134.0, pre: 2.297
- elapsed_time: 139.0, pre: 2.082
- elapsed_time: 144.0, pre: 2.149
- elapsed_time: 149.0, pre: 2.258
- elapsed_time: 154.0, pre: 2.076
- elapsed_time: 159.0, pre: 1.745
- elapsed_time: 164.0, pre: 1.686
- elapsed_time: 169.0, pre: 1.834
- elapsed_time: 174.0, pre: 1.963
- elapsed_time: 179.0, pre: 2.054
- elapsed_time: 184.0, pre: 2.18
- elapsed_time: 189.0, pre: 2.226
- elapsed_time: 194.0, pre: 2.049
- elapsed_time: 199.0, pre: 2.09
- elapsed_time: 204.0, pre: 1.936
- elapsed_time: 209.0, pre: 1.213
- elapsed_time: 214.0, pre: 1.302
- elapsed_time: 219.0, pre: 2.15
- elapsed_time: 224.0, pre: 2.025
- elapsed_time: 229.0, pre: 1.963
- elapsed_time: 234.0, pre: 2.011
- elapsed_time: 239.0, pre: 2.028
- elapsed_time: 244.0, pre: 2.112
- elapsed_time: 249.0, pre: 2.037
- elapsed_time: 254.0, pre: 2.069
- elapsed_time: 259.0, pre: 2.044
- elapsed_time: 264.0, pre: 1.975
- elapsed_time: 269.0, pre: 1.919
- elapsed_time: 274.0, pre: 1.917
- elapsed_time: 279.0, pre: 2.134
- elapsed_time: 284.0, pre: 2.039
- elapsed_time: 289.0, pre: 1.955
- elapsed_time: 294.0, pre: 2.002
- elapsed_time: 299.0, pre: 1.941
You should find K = 0.21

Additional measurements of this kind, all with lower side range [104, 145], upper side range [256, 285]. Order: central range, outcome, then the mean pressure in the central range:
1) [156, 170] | 0.204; 1.76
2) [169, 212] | 0.077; 1.95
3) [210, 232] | 0.133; 1.82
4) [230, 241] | 0.017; 2.01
